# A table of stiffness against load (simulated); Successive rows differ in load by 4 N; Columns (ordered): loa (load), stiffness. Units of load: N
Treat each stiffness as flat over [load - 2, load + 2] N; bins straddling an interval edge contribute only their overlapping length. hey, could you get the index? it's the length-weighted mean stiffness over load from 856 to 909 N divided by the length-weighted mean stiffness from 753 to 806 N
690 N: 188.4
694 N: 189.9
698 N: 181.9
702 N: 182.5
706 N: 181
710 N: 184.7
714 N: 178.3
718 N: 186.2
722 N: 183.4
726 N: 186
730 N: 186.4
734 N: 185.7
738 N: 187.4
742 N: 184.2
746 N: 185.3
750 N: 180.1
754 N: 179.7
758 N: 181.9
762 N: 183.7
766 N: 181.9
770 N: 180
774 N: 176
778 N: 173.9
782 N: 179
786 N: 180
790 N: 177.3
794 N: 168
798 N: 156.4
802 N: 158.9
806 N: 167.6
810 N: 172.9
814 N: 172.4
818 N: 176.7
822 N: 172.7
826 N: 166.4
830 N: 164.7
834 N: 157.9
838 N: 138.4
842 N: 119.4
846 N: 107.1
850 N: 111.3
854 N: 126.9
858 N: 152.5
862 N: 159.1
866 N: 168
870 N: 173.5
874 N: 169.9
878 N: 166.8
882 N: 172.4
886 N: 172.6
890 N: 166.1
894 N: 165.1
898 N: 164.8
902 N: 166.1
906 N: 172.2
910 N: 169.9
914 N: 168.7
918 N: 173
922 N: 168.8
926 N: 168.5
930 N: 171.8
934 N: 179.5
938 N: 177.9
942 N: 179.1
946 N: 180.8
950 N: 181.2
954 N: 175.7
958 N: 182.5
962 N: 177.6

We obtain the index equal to 0.96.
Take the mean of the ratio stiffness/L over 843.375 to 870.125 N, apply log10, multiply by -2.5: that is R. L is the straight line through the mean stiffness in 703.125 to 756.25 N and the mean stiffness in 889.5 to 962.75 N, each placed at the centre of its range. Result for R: 0.25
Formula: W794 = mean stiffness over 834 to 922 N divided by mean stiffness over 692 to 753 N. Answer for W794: 0.85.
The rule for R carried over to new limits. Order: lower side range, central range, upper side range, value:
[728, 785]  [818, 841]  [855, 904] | 0.08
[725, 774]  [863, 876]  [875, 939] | 0.02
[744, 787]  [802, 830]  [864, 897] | 0.03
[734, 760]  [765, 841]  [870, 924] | 0.06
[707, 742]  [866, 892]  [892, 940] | 0.02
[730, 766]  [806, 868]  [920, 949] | 0.18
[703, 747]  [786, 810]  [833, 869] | -0.07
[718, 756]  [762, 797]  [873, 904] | 0.02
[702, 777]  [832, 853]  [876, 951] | 0.36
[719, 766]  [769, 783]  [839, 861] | -0.07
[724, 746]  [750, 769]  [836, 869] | -0.04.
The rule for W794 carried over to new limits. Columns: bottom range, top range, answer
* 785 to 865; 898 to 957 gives 1.12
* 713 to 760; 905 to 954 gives 0.95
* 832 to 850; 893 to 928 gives 1.31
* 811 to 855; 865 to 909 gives 1.14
